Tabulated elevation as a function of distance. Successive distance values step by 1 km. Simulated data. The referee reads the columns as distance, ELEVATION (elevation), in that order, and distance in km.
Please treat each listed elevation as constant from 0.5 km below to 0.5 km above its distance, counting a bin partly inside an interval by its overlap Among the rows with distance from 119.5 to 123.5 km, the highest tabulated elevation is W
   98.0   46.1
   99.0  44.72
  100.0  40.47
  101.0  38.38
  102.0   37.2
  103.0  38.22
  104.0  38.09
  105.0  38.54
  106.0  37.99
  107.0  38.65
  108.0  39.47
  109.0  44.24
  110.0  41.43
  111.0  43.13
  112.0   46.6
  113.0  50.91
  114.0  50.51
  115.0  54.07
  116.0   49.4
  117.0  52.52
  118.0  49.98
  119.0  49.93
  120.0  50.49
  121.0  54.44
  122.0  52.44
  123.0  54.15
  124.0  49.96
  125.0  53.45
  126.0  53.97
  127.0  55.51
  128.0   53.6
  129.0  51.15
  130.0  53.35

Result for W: 54.44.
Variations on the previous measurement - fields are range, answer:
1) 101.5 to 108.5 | 39.47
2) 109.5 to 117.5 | 54.07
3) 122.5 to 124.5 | 54.15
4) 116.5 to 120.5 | 52.52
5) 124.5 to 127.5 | 55.51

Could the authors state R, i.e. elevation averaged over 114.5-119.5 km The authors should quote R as 51.2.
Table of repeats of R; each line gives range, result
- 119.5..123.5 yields 52.9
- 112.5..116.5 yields 51.2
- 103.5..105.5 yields 38.3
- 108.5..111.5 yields 42.9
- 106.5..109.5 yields 40.8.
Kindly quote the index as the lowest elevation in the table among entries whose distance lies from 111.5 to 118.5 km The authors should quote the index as 46.6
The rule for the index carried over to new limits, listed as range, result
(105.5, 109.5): 37.99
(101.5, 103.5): 37.2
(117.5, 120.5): 49.93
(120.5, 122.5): 52.44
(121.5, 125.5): 49.96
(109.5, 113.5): 41.43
